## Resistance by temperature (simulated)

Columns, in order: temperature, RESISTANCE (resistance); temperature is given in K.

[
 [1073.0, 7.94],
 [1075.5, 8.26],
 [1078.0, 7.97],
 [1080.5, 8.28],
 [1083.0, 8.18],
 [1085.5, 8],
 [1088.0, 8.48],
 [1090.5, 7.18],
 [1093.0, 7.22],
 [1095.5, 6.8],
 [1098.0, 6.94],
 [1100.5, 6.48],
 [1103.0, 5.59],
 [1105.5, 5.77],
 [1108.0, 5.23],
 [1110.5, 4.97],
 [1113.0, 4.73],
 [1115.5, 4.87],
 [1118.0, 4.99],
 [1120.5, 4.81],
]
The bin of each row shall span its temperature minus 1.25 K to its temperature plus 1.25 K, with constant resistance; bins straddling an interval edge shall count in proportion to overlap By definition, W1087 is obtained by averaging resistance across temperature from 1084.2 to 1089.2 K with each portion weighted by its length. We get 8.24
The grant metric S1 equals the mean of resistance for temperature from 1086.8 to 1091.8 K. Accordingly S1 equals 7.82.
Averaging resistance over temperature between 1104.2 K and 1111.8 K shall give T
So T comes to 5.32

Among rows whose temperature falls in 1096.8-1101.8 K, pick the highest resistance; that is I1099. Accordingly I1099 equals 6.94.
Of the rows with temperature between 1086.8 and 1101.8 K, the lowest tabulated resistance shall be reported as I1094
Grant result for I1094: 6.48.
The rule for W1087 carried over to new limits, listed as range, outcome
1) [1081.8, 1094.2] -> 7.81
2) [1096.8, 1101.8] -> 6.7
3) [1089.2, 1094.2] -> 7.21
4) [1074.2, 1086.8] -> 8.14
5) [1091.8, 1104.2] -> 6.61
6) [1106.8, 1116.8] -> 4.95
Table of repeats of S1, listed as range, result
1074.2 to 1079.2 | 8.11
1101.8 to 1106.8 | 5.68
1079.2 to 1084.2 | 8.23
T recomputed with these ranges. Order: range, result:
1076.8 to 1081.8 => 8.13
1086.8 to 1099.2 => 7.32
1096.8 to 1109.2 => 6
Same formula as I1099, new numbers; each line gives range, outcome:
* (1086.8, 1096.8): 8.48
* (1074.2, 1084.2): 8.28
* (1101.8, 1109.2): 5.77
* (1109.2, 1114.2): 4.97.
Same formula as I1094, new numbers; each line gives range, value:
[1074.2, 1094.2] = 7.18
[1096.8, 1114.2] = 4.73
